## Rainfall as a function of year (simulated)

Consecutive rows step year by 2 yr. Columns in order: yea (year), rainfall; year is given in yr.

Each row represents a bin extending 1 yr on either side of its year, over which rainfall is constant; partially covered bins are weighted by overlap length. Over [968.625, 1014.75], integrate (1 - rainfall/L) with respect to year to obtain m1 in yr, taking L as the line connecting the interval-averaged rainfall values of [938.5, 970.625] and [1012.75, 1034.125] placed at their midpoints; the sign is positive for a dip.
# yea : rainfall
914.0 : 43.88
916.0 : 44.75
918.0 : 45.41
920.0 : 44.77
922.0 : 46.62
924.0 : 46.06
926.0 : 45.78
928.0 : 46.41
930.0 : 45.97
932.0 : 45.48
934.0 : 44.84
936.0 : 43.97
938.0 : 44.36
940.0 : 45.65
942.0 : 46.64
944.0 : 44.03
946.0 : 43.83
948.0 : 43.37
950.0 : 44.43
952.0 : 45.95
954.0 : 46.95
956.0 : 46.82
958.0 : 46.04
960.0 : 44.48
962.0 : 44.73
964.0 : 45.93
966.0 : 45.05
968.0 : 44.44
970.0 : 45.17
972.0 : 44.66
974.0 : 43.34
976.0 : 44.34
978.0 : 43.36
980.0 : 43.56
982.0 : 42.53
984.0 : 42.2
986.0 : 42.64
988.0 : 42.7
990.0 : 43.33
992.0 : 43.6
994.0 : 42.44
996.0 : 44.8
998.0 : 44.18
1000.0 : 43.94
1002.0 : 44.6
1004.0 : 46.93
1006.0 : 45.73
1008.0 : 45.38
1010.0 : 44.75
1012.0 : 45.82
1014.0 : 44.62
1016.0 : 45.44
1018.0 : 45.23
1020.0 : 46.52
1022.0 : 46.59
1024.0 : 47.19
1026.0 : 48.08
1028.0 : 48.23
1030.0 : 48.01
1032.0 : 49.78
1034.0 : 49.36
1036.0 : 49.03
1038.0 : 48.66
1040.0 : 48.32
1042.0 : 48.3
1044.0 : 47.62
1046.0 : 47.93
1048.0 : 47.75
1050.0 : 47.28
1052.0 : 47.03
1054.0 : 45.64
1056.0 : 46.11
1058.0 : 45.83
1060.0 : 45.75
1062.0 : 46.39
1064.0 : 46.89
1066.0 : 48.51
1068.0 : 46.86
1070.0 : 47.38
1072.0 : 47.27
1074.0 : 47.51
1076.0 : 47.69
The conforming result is 2.1 yr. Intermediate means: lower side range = 45.2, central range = 44.1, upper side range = 47.1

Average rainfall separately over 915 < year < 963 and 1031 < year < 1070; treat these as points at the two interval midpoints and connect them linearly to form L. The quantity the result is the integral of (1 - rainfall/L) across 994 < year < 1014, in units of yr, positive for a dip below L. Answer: 0.7 yr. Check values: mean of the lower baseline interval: 45.3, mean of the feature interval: 45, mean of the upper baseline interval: 47.5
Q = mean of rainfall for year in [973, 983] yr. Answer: 43.4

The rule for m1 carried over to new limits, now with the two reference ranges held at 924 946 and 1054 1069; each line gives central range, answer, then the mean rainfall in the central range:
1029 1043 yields -0.8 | 48.8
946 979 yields 0.5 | 44.9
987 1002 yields 0.7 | 43.6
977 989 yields 0.8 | 42.8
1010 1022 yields 0.1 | 45.6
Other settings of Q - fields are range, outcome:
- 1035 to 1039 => 48.8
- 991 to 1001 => 43.8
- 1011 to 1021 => 45.5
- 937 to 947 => 44.9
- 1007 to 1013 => 45.3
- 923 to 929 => 46.1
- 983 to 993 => 42.9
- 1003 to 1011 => 45.7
